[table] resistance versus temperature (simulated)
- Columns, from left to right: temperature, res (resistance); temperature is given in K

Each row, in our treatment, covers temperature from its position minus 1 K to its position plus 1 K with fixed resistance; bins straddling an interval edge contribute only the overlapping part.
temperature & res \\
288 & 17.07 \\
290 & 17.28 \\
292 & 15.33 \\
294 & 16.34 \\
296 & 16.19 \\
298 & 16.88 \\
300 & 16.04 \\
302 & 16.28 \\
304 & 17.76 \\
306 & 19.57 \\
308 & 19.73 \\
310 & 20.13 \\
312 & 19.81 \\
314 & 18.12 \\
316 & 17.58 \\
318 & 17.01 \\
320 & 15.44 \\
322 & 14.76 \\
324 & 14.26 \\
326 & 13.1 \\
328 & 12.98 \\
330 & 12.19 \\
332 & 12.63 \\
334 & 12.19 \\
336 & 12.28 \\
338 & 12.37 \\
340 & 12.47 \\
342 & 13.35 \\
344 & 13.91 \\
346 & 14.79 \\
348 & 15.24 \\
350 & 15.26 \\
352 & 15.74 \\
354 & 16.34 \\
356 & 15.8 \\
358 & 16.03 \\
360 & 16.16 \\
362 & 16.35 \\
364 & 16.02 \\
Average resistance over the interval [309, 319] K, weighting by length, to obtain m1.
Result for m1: 18.5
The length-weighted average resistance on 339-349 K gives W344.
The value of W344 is 14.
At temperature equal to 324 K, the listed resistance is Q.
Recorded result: 14.26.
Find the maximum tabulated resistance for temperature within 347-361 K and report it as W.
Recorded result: 16.34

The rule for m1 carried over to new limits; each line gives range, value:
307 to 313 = 19.9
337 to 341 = 12.4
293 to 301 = 16.4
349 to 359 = 15.8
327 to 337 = 12.5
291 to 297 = 16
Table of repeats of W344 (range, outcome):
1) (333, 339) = 12.3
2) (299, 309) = 17.9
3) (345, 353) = 15.3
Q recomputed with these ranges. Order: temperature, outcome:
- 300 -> 16.04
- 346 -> 14.79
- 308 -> 19.73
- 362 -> 16.35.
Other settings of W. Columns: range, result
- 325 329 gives 13.1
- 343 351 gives 15.26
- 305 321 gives 20.13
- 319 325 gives 15.44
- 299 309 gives 19.73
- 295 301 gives 16.88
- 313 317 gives 18.12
